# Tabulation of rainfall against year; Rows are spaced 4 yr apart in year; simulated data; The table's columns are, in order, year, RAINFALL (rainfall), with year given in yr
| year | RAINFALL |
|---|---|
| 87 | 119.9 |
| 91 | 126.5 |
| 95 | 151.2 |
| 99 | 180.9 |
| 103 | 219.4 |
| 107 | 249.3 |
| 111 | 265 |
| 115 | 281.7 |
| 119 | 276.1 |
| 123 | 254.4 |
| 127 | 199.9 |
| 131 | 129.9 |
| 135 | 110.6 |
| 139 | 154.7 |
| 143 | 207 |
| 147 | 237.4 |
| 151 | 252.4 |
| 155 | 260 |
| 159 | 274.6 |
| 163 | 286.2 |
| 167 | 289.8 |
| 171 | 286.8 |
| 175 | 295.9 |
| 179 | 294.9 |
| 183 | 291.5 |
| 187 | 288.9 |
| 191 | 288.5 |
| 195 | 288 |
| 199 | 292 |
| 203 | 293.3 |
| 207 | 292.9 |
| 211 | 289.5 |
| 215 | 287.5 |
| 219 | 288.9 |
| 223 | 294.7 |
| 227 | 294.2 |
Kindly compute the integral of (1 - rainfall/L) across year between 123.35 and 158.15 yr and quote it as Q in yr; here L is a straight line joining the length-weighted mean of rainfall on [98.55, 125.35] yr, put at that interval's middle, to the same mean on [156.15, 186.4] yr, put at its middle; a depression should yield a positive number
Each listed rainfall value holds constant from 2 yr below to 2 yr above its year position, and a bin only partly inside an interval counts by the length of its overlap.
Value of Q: 9.0 yr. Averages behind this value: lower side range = 250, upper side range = 288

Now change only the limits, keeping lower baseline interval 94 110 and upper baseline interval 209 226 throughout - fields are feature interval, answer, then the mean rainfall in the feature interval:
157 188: -3.7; 289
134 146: 3.4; 168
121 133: 1.6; 195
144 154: -0.1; 243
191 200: -0.5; 289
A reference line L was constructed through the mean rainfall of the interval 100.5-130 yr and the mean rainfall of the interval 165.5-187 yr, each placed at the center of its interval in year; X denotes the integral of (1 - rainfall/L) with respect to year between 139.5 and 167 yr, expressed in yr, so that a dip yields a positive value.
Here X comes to 2.4 yr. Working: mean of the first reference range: 244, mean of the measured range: 250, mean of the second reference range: 292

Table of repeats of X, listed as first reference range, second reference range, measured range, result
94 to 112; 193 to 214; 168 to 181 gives -1.1 yr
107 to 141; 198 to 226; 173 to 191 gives -1.9 yr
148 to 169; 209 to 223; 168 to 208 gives -1.5 yr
